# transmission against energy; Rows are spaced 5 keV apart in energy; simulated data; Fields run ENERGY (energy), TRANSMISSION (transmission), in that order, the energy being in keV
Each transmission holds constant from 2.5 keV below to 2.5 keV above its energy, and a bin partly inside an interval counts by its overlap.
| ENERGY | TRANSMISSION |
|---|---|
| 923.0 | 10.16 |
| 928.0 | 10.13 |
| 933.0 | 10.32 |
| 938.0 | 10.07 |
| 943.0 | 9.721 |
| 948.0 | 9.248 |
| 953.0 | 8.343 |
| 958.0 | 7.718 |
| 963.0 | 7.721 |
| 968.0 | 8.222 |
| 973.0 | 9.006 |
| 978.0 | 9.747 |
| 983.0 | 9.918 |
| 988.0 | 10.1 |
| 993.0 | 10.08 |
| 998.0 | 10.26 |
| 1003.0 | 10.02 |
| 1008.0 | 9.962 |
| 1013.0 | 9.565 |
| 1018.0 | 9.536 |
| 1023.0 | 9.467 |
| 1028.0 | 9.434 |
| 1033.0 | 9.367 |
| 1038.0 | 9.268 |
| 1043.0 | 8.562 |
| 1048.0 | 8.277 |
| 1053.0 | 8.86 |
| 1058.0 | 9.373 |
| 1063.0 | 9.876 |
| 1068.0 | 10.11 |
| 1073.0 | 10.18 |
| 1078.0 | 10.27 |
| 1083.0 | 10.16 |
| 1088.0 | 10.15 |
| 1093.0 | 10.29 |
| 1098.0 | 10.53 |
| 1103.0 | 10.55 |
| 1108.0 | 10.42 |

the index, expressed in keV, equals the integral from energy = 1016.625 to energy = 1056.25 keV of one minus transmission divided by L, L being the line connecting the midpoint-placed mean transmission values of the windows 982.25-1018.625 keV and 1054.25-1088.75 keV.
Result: 3.5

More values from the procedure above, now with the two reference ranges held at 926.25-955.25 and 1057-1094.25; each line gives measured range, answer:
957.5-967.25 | 1.9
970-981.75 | 0.4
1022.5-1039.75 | 1.0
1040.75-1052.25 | 1.7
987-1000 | -0.5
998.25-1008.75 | -0.2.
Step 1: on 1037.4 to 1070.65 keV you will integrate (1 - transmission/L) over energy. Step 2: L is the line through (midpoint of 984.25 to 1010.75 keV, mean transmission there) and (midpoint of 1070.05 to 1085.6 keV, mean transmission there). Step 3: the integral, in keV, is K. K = 3.18 keV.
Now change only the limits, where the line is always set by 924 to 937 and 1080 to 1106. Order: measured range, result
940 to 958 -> 2.25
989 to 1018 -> 0.89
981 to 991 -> 0.22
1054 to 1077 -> 1.05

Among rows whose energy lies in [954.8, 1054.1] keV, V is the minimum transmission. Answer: 7.718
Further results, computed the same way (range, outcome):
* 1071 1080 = 10.18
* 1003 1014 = 9.565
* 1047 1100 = 8.277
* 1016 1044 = 8.562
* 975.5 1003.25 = 9.747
